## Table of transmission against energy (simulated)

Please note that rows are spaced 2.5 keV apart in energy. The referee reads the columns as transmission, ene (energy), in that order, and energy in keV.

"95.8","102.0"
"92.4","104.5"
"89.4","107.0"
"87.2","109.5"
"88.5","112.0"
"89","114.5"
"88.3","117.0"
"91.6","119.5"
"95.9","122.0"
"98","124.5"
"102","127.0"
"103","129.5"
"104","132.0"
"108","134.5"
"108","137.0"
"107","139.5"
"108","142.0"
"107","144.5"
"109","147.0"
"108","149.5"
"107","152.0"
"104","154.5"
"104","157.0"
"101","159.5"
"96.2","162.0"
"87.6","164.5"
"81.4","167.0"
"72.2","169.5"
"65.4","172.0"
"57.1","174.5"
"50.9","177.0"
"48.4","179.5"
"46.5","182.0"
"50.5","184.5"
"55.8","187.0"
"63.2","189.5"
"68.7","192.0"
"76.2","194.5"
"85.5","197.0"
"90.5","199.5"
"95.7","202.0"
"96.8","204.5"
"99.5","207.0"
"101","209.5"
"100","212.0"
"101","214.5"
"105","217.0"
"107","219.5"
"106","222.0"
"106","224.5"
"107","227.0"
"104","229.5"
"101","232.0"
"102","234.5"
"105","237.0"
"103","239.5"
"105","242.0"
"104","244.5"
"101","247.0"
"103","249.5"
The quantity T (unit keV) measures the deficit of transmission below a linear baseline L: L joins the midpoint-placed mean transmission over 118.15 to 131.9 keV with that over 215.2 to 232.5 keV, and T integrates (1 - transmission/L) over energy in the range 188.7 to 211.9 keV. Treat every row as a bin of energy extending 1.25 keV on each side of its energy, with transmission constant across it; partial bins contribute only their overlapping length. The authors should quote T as 3.6 keV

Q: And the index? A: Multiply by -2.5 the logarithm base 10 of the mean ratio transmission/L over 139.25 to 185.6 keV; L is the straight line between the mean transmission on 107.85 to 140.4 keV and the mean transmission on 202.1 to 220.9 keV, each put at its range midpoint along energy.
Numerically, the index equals 0.17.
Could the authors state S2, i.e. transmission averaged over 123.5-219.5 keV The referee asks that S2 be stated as 89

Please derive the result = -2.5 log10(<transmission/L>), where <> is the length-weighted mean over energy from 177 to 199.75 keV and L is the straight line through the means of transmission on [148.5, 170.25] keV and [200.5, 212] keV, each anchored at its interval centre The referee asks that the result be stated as 0.47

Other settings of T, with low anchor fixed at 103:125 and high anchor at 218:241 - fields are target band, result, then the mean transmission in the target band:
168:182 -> 5.7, 58.1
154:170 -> 0.6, 92.7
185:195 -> 3.6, 64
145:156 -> -1.3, 107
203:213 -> 0.3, 99.2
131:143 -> -1.7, 107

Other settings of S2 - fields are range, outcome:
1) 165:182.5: 62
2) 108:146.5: 99.2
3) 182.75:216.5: 83.3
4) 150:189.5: 75.4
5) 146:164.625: 103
